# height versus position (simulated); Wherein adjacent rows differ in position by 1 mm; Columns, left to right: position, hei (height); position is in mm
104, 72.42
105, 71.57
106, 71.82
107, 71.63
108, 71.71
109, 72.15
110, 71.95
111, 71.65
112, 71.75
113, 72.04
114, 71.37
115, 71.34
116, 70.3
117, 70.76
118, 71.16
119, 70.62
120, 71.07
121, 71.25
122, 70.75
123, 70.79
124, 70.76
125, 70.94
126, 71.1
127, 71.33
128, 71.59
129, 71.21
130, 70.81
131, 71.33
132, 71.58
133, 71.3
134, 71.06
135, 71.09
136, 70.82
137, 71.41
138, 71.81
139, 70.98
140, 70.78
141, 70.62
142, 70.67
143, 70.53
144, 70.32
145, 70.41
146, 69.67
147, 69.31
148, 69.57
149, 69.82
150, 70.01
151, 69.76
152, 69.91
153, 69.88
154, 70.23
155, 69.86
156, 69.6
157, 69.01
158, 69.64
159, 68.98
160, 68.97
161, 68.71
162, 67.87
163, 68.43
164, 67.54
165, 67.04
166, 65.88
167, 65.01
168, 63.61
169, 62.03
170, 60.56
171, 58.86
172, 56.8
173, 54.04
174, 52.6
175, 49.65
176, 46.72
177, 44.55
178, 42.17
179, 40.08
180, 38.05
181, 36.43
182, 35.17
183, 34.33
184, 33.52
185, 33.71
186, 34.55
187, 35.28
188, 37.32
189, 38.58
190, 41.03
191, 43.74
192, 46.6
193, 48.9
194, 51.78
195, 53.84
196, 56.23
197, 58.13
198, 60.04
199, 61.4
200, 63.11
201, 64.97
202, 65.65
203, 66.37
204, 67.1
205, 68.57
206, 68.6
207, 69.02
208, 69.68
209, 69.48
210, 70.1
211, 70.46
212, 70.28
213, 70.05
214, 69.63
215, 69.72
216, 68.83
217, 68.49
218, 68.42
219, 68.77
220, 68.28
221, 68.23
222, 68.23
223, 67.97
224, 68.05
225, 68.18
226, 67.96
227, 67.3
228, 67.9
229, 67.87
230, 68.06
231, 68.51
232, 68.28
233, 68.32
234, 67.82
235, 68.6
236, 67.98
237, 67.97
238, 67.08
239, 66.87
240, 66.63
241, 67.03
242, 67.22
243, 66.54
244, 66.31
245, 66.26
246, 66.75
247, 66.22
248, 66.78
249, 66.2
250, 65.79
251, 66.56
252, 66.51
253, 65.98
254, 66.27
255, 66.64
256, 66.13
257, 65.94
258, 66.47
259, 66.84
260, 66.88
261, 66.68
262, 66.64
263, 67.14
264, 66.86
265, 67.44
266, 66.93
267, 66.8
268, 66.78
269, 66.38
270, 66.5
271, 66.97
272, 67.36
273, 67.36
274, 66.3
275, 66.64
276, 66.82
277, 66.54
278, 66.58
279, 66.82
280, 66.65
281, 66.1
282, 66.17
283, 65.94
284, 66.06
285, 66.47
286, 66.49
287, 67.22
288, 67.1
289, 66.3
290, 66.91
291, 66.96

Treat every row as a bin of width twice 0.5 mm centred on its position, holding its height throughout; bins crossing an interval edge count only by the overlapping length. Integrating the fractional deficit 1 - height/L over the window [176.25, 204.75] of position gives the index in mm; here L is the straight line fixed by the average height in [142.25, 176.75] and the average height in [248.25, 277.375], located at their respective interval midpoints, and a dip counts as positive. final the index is 7.8 mm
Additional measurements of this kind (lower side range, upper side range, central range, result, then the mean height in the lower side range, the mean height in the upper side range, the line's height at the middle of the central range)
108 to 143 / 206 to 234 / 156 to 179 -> 3.12 mm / 71.2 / 68.7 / 70.1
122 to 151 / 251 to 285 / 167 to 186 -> 6.16 mm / 70.8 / 66.6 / 69.5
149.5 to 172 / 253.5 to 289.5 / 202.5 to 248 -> -0.87 mm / 67.1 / 66.6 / 66.8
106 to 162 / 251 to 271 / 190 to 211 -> 2.34 mm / 70.7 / 66.6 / 68.6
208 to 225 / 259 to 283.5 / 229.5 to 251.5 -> 0.28 mm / 69.1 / 66.7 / 68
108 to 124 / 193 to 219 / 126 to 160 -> -0.47 mm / 71.3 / 65.3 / 69.5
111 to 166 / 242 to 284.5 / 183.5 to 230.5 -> 5.21 mm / 70.3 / 66.6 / 68.3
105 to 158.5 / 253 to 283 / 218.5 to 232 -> -0.03 mm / 70.8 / 66.7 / 68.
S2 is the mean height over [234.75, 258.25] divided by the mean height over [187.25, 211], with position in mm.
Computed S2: 1.1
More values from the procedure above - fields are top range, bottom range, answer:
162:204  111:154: 0.73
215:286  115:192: 1.08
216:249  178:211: 1.30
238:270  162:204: 1.29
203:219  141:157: 0.99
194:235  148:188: 1.18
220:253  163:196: 1.39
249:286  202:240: 0.97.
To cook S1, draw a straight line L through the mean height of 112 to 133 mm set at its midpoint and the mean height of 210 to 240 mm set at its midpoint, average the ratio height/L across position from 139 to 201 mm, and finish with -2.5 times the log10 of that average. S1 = 0.21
